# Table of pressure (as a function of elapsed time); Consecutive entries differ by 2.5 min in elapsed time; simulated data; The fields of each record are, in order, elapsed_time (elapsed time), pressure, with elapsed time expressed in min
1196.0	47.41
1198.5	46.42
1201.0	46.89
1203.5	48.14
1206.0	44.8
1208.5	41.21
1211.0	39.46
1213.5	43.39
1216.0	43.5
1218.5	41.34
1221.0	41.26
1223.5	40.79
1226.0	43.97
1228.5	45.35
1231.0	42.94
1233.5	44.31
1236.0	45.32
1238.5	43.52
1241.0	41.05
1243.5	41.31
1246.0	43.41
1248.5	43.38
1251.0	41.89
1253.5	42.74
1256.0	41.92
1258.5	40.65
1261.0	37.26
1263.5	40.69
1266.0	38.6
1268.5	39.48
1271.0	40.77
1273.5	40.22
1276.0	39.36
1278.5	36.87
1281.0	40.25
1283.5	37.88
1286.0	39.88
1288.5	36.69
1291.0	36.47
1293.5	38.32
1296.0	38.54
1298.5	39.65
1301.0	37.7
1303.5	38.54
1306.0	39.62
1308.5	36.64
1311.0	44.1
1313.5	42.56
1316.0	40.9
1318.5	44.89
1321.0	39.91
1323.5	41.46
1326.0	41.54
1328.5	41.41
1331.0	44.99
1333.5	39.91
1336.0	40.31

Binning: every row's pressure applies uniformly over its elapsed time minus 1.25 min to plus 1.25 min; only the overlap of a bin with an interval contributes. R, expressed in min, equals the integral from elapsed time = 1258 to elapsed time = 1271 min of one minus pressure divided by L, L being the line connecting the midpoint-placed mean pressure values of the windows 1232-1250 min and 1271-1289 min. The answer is 0.4 min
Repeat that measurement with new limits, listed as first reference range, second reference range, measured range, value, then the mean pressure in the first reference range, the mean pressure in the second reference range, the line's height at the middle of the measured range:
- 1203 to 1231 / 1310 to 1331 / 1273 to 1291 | 1.7 min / 42.9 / 42.2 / 42.5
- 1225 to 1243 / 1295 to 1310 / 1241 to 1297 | 1.6 min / 43.7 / 38.5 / 41.1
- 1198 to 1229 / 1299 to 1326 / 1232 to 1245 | -0.1 min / 43.5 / 40.6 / 42.8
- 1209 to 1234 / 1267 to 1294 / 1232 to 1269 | -1.0 min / 42.5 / 38.8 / 40.7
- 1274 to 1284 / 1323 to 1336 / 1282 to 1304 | 0.8 min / 38.8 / 41.7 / 39.6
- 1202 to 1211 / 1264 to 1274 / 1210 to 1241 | -0.1 min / 44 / 39.8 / 42.8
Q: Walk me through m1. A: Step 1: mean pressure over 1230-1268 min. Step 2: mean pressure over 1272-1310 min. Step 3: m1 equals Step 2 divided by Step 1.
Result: 0.92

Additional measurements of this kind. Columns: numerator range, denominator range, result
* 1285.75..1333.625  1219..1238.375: 0.93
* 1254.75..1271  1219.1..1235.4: 0.92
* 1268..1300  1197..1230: 0.89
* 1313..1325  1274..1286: 1.08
